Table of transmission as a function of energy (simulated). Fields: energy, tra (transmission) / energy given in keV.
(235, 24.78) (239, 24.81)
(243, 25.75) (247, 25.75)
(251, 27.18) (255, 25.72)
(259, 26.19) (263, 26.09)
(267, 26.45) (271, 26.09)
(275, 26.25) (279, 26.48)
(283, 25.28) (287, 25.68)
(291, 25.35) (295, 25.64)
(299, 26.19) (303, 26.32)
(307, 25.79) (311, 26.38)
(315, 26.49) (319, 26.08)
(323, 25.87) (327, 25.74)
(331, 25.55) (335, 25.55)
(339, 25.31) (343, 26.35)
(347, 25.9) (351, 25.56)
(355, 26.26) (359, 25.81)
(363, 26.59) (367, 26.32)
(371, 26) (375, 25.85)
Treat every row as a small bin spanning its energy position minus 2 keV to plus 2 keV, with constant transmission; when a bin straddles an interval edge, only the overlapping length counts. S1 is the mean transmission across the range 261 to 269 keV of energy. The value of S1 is 26.3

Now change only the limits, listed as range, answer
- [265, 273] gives 26.3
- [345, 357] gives 25.9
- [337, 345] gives 25.8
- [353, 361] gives 26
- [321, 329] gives 25.8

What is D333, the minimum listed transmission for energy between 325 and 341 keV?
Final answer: 25.31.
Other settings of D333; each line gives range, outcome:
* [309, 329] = 25.74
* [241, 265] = 25.72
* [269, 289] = 25.28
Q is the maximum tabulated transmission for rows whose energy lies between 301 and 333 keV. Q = 26.49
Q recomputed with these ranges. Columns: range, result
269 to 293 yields 26.48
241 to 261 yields 27.18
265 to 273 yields 26.45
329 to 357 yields 26.35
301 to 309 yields 26.32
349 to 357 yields 26.26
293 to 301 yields 26.19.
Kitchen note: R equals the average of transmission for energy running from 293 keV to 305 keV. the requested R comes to 26.1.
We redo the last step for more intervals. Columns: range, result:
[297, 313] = 26.2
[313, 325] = 26.1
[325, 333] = 25.6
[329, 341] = 25.5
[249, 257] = 26.4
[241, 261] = 26.1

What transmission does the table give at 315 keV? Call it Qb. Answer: 26.49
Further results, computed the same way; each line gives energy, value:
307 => 25.79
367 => 26.32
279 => 26.48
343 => 26.35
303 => 26.32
